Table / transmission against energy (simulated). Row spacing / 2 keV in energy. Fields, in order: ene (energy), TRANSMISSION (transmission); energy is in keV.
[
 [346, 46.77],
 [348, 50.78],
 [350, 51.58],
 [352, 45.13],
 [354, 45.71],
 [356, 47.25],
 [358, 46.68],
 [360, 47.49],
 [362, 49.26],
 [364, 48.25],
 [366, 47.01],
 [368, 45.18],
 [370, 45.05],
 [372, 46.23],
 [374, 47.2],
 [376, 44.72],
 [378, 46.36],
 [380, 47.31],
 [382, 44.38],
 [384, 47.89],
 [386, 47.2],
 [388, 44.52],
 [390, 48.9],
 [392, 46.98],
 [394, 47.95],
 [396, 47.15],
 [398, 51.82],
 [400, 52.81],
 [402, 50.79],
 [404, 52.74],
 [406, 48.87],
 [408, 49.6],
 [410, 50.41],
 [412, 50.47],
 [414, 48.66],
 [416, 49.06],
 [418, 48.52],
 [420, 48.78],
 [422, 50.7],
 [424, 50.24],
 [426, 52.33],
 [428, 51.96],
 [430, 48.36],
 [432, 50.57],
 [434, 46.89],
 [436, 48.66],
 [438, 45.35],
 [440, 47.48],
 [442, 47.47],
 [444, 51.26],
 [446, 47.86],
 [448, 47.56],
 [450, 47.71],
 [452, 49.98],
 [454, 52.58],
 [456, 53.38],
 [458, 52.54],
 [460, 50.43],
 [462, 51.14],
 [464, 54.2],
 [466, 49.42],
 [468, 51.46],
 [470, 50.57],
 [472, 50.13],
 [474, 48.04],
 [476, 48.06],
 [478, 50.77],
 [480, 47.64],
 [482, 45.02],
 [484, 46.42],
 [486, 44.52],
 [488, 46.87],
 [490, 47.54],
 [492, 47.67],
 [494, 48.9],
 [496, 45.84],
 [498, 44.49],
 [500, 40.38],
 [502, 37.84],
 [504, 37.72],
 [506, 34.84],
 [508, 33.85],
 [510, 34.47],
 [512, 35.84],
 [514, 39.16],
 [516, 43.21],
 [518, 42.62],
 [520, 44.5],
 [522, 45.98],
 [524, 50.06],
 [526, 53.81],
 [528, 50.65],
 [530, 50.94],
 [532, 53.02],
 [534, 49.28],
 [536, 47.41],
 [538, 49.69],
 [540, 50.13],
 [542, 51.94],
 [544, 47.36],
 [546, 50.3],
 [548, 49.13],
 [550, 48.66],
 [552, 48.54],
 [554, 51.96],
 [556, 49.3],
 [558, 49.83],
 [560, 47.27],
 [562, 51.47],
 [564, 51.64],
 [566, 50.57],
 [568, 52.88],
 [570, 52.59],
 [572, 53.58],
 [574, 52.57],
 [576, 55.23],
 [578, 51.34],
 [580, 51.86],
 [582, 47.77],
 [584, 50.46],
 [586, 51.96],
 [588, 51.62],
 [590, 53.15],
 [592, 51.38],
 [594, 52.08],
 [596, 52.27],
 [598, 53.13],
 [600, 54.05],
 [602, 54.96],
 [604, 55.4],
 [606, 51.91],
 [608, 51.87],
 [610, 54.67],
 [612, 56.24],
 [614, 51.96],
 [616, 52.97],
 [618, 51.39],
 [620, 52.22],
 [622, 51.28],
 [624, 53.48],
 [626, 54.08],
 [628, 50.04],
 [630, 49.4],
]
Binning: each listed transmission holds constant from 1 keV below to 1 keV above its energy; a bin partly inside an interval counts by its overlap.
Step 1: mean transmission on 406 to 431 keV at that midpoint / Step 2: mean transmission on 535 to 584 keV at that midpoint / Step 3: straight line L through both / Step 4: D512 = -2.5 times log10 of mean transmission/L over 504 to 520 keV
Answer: 0.301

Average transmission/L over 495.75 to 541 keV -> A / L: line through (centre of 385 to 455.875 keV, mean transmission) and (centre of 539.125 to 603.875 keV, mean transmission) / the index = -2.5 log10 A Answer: 0.15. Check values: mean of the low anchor 49.3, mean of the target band 44.1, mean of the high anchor 51.3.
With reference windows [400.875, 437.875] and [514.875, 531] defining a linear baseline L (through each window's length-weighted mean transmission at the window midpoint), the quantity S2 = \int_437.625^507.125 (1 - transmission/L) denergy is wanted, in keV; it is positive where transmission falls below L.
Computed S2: 1.7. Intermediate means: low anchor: 49.8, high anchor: 47.7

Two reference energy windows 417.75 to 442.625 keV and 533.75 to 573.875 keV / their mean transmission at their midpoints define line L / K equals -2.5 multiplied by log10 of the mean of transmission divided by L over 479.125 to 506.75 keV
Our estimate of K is 0.13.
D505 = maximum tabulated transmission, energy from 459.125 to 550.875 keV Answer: 54.2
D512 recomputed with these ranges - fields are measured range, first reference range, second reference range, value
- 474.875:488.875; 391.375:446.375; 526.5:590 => 0.07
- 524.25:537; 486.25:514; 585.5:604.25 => -0.13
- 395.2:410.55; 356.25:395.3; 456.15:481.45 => -0.06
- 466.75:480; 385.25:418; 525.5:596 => 0.01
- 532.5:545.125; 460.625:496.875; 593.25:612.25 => 0.03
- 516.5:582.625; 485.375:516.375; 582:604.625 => -0.06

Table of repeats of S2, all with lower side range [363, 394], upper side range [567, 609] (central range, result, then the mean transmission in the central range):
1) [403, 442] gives -1.3 keV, 49.4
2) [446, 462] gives -0.6 keV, 50.5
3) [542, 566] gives 0.8 keV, 49.7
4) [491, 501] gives 0.9 keV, 45.5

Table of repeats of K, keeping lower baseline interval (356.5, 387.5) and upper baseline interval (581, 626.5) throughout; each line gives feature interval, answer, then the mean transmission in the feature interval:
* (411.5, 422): -0.03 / 49.2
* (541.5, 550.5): 0.04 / 49.4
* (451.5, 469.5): -0.06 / 51.7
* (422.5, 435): -0.04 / 50.1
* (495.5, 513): 0.29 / 38.1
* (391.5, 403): -0.05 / 49.7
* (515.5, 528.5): 0.07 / 47.3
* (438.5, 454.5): 0.00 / 48.8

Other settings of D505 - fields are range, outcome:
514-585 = 55.23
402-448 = 52.74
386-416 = 52.81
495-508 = 45.84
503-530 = 53.81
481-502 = 48.9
